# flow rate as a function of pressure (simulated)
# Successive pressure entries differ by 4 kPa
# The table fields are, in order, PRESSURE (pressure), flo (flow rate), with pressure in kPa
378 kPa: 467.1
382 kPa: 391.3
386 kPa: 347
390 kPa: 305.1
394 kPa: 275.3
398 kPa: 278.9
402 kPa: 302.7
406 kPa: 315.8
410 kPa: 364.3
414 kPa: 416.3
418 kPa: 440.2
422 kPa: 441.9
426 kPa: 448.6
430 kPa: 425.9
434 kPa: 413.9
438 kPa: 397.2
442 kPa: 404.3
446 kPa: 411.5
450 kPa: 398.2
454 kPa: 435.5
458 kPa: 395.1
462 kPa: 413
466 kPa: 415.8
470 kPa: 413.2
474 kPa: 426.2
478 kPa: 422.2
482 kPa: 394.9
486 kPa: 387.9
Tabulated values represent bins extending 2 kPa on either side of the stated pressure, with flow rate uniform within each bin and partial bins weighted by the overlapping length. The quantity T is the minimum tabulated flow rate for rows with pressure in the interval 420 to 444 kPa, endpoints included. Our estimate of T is 397.2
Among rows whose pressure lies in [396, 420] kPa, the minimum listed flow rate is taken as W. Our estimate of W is 278.9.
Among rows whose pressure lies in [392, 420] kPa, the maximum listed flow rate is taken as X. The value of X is 440.2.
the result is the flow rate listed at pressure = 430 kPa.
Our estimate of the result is 425.9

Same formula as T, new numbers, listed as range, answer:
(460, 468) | 413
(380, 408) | 275.3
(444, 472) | 395.1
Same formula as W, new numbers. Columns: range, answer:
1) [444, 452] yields 398.2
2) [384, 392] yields 305.1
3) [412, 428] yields 416.3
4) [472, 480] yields 422.2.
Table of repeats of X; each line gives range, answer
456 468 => 415.8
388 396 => 305.1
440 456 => 435.5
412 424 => 441.9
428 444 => 425.9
